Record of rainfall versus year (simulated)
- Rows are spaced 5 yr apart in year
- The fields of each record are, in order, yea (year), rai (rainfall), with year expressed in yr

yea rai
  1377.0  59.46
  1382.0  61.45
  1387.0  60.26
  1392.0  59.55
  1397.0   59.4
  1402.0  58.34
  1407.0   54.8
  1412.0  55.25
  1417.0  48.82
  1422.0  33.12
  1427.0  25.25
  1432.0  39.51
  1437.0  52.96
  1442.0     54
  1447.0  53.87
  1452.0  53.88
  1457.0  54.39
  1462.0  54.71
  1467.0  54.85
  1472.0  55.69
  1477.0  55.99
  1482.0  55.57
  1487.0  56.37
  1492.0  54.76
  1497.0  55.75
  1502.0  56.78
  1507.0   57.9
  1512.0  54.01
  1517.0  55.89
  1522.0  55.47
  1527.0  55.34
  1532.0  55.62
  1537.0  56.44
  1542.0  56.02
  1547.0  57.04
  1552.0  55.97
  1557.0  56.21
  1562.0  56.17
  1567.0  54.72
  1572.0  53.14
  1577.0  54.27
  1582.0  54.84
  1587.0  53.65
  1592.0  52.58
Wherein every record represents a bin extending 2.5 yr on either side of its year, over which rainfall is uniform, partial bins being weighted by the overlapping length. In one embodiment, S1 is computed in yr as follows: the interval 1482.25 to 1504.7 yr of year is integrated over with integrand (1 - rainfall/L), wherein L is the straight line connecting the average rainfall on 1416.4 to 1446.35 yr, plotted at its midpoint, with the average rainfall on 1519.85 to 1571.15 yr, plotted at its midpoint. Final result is -2.8 yr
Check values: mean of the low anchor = 42.6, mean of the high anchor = 55.8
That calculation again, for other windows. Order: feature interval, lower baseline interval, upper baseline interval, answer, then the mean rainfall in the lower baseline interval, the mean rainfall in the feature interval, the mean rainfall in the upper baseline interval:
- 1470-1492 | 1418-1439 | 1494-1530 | -2.91 yr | 38.1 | 55.8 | 55.9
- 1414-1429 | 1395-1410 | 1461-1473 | 5.29 yr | 57.4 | 36.7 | 55.1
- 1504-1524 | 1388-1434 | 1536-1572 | -0.74 yr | 48.7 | 55.9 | 55.9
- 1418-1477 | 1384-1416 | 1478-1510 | 8.40 yr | 57.6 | 48.7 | 56.1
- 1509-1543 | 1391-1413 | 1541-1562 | 0.58 yr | 57.5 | 55.6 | 56.3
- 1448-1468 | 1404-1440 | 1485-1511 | -1.73 yr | 44.6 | 54.4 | 56.2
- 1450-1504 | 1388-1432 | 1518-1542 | -2.57 yr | 49.1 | 55.3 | 55.8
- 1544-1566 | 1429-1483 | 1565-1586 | -0.92 yr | 52.9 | 56.2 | 54.2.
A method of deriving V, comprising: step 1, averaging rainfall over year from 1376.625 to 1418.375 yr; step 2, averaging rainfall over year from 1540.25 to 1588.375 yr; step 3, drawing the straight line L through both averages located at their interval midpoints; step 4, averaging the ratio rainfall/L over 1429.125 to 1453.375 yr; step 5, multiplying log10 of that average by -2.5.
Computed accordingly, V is 0.14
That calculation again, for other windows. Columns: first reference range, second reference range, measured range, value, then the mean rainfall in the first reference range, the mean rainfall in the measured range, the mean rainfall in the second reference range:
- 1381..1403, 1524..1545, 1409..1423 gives 0.24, 59.8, 47.4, 55.9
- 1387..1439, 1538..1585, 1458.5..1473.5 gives -0.07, 49.2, 55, 55.4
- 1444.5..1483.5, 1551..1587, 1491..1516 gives -0.02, 54.9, 55.9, 54.9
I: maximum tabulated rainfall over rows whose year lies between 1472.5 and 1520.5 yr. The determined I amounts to 57.9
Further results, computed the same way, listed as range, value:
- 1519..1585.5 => 57.04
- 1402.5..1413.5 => 55.25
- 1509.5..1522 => 55.89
